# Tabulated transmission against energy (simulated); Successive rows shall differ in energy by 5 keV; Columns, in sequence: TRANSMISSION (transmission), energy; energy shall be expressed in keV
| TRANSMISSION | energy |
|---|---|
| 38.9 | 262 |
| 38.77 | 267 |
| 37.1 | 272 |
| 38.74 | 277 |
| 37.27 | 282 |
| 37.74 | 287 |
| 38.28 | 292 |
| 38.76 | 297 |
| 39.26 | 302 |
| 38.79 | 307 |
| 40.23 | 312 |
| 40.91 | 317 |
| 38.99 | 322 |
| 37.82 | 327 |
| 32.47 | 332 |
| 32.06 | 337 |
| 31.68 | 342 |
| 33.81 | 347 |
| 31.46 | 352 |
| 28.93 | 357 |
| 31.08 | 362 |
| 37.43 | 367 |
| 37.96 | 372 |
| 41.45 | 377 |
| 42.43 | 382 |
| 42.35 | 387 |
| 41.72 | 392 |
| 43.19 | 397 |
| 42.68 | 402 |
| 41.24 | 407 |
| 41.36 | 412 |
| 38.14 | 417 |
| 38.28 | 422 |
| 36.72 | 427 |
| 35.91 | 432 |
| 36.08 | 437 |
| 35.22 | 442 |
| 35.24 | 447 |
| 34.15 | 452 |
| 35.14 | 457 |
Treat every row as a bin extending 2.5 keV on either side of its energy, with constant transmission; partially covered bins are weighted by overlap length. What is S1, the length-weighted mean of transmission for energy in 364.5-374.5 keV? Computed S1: 37.7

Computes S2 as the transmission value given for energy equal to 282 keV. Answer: 37.27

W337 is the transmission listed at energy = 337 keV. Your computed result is 32.06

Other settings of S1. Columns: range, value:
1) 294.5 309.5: 38.9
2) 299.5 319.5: 39.8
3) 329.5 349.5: 32.5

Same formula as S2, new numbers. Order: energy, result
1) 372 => 37.96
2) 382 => 42.43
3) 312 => 40.23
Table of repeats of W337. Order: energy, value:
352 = 31.46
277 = 38.74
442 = 35.22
